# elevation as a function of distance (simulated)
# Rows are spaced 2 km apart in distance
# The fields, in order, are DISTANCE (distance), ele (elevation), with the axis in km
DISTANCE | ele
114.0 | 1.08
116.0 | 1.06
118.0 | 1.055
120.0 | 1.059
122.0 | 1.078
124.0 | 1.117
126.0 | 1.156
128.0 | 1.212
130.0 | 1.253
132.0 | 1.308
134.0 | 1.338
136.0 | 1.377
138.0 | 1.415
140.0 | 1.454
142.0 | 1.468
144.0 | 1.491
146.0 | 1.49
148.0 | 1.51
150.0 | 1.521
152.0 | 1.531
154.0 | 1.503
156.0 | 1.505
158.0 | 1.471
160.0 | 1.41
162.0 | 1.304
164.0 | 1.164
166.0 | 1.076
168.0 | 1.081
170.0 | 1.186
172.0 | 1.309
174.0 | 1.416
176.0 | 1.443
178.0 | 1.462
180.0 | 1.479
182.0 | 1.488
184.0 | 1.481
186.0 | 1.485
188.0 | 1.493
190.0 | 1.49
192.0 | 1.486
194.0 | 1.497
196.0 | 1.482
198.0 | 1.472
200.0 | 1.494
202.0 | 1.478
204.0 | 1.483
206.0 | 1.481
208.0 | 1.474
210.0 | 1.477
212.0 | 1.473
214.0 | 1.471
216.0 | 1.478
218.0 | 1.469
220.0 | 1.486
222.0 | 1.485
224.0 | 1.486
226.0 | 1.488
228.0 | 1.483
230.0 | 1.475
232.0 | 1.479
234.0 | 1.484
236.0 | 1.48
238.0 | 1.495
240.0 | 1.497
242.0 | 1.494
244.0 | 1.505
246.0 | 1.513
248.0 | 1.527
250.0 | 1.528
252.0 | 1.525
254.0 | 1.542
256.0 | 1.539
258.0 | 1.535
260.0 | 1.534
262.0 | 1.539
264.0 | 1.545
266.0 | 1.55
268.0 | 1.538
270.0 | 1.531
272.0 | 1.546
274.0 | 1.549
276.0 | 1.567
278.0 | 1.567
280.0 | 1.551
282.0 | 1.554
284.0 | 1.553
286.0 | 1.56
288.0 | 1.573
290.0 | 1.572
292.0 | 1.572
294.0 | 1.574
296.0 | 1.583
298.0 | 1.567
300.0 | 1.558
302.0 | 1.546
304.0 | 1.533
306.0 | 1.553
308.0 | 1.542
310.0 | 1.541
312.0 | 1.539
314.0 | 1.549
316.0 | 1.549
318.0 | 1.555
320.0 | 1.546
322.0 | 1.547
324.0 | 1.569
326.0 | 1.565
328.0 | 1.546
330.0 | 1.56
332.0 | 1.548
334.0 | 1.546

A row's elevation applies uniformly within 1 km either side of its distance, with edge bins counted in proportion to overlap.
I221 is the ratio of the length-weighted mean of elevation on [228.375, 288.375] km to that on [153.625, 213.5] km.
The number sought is 1.1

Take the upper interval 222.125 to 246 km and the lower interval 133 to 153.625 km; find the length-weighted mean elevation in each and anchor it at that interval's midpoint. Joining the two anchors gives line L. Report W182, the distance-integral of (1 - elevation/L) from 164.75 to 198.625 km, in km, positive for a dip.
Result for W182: 1.7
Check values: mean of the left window 1.46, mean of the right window 1.49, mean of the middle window 1.4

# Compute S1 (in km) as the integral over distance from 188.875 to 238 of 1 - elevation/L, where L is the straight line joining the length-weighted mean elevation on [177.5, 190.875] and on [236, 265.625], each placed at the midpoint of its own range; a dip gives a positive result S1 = 0.6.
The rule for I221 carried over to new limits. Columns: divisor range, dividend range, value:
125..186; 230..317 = 1.12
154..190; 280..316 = 1.13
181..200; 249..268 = 1.03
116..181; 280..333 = 1.17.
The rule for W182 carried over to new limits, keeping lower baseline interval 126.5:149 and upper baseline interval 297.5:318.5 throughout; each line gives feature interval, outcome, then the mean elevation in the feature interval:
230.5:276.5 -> -0.8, 1.52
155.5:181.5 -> 1.6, 1.33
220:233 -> -0.1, 1.48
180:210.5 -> -0.9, 1.48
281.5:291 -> -0.2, 1.56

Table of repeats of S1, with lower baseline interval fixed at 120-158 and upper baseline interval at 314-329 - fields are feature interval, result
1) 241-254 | -0.3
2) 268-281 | -0.4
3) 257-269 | -0.4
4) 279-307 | -0.7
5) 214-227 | -0.3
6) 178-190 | -0.6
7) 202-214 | -0.3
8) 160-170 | 1.5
